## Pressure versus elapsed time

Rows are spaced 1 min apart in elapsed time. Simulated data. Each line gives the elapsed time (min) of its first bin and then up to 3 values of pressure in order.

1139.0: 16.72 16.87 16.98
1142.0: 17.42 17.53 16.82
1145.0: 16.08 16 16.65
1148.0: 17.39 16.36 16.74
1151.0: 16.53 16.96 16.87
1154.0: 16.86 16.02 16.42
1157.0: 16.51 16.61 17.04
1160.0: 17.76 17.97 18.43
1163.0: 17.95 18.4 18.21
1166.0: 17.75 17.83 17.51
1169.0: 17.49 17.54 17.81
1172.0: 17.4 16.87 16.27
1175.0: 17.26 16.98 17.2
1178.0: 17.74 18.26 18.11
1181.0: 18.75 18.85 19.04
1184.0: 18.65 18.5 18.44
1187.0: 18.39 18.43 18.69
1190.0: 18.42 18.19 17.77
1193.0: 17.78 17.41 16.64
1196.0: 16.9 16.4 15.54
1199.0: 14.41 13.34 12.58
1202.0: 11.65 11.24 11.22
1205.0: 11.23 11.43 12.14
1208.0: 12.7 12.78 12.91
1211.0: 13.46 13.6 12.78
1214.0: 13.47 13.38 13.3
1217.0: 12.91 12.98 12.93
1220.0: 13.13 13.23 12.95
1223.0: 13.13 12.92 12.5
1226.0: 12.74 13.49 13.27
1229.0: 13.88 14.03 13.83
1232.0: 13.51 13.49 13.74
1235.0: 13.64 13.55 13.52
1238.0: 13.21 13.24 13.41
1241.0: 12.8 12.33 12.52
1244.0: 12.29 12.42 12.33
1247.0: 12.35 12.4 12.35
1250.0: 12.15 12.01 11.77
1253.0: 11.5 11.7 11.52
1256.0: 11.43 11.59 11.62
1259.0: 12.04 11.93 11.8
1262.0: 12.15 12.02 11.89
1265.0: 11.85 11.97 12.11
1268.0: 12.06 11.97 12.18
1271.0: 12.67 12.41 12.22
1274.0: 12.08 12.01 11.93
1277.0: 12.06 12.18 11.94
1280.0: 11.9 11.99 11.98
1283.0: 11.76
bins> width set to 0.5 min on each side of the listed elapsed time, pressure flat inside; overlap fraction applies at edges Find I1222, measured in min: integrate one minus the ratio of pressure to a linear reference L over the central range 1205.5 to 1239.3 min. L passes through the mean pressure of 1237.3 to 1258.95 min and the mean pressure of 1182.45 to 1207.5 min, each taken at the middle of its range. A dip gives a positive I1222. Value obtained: 1.80 min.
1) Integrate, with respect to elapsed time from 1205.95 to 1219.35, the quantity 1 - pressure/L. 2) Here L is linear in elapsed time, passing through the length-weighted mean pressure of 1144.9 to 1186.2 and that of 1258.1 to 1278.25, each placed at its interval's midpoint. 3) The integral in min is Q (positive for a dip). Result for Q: 1.8 min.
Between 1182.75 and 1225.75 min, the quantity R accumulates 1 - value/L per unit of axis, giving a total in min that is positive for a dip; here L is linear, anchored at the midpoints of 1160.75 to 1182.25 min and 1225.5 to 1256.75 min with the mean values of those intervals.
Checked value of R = 2.4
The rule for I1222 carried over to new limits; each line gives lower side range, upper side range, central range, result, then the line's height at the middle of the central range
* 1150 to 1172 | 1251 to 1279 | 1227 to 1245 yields 0.2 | 13.5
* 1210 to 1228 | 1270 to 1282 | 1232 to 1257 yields 0.2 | 12.7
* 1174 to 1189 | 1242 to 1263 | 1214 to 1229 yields 1.6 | 14.7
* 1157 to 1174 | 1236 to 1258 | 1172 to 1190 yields -1.6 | 16.6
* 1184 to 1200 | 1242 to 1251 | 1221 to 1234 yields 0.7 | 14.1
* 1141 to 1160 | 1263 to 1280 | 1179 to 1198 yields -3.4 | 15.3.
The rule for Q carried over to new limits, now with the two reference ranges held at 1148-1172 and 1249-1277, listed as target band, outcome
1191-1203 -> -0.02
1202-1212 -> 1.80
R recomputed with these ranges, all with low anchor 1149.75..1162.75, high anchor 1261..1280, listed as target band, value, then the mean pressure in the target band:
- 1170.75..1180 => -0.7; 17.3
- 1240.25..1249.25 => 0.5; 12.5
